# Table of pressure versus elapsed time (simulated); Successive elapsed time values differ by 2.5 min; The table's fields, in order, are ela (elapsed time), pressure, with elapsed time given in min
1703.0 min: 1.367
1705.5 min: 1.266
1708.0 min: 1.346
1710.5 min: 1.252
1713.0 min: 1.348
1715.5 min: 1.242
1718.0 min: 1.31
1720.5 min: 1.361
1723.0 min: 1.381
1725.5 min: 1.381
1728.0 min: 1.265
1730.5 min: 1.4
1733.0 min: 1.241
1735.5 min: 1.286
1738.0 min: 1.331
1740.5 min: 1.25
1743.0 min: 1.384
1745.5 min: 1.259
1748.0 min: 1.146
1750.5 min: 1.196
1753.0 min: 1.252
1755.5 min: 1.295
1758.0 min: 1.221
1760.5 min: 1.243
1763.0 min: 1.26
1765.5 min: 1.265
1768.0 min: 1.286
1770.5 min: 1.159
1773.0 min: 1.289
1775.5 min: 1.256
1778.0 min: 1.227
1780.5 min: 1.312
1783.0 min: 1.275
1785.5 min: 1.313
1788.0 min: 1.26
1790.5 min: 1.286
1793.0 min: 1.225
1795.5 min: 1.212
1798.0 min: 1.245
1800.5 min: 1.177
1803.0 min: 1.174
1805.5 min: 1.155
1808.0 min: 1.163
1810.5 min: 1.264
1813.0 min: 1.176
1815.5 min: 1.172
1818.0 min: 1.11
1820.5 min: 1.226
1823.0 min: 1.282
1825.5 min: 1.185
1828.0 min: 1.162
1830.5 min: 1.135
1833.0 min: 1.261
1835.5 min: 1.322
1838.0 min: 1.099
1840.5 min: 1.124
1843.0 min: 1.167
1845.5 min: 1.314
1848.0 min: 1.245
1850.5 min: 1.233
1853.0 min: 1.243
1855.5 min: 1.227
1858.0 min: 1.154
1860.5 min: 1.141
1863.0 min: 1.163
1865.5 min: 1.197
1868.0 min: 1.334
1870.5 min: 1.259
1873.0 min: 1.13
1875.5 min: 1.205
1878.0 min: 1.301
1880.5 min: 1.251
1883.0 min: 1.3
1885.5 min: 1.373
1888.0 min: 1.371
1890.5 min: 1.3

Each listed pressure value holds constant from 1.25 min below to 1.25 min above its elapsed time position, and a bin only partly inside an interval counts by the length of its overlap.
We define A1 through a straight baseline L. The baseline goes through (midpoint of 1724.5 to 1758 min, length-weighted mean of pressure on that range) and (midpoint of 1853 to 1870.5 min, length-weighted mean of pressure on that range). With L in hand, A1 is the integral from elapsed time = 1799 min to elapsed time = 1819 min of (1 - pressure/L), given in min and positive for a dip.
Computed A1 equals 1.0 min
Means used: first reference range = 1.28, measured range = 1.18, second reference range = 1.21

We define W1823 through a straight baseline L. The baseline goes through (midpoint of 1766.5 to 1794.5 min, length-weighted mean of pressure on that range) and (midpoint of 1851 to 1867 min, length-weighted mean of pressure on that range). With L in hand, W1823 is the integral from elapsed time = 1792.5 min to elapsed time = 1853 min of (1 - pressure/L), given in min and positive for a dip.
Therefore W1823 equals 1.10 min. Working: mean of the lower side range 1.26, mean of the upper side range 1.19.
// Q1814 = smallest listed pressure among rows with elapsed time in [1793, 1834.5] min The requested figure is 1.11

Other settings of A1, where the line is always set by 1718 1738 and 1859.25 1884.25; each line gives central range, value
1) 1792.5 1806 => 0.8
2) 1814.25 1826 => 0.6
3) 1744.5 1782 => 1.7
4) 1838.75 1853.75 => 0.4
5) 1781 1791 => 0.0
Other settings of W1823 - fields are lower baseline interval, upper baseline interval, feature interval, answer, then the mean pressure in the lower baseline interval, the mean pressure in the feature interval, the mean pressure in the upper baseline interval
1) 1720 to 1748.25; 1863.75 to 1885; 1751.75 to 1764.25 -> 0.4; 1.31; 1.25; 1.25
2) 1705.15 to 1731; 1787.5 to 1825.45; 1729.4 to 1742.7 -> -0.1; 1.32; 1.31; 1.21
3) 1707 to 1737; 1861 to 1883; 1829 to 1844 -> 0.8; 1.32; 1.18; 1.23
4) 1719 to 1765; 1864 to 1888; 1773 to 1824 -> 2.0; 1.29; 1.23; 1.27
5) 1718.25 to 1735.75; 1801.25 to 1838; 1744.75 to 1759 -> 0.7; 1.33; 1.23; 1.2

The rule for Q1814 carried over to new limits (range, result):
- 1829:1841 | 1.099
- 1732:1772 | 1.146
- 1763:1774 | 1.159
